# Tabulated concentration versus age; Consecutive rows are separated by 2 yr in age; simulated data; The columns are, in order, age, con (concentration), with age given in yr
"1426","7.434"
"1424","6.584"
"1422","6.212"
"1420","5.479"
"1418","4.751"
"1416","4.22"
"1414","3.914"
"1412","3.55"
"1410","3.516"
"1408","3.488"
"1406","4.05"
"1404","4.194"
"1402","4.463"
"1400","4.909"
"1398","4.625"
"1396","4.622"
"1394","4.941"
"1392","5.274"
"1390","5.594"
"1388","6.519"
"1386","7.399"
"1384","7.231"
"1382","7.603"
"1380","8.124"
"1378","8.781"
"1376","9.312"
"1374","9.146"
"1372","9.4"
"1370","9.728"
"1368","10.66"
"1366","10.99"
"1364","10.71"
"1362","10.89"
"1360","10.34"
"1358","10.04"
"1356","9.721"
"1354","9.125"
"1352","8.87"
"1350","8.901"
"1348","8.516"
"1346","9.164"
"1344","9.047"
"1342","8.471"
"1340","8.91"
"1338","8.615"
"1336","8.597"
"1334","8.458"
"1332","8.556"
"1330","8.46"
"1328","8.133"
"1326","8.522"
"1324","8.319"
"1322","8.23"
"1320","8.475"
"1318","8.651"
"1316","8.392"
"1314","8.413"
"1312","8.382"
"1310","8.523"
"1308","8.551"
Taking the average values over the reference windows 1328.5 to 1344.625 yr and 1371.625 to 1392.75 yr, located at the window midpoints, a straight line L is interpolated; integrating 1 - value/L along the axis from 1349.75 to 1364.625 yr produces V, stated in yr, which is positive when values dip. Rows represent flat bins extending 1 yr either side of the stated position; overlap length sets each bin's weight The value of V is -3.1 yr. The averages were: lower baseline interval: 8.61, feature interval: 9.85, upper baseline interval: 7.65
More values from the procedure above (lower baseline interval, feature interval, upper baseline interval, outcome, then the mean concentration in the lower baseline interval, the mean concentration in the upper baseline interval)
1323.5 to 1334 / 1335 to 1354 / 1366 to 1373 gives 0.5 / 8.41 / 10.1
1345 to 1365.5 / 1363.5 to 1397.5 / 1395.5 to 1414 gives -4.7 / 9.66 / 4.13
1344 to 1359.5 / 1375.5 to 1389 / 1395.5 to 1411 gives -3.3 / 9.22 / 4.22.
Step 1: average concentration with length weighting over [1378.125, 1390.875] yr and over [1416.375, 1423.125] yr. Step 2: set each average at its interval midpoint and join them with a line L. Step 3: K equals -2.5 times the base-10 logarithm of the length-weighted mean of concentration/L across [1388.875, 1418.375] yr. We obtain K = 0.38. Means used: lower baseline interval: 7.21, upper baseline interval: 5.38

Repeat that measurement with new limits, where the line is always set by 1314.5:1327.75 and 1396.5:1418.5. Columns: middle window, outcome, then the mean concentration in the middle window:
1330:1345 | -0.141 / 8.65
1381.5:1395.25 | -0.224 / 6.29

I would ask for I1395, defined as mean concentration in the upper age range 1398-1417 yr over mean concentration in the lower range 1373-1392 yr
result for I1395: 0.5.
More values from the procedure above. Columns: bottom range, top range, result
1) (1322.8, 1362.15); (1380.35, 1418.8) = 0.56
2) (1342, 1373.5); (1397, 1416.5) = 0.42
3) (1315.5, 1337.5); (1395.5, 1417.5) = 0.49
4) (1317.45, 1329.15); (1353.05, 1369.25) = 1.23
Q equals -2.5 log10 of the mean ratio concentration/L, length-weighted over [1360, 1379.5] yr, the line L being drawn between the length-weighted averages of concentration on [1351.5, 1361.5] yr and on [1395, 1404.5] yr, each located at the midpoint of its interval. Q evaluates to -0.22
